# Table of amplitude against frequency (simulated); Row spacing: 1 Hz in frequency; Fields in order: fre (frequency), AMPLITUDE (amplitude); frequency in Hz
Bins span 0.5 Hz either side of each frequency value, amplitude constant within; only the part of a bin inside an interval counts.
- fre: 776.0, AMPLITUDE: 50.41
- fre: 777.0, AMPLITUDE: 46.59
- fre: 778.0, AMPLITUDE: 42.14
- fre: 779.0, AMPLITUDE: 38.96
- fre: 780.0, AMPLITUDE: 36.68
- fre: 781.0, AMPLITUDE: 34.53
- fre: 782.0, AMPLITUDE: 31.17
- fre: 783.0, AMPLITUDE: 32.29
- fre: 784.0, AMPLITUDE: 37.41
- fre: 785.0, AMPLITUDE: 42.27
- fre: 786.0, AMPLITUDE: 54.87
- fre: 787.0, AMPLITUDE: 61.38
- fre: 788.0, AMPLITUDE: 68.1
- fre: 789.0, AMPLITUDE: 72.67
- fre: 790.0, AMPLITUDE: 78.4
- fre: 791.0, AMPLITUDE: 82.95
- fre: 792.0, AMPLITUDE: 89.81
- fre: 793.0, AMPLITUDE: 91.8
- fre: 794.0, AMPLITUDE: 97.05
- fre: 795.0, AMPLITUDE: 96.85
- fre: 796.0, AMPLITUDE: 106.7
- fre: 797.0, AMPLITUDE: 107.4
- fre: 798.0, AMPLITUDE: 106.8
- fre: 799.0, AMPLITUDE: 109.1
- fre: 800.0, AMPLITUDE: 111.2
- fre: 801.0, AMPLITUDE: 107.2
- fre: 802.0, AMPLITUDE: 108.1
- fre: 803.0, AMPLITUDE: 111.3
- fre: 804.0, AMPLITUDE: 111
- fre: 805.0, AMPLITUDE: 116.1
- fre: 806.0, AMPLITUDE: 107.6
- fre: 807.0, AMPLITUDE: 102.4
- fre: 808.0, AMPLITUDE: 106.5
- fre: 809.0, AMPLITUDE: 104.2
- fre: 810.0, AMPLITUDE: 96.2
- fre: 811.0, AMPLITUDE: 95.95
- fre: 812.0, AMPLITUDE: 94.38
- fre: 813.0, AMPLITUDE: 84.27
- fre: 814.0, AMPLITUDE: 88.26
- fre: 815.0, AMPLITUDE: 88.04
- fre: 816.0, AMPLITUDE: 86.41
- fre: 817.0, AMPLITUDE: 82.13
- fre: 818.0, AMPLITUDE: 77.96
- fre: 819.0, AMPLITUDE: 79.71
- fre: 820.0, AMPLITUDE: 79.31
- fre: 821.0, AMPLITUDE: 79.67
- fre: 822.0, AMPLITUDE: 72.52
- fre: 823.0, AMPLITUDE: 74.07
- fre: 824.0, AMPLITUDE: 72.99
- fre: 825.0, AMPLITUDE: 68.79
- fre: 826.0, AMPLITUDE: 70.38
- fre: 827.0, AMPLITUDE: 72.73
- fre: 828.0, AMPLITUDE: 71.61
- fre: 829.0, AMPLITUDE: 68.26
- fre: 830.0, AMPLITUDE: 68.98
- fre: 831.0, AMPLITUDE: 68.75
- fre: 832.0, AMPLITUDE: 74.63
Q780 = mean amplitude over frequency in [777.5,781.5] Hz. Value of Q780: 38.1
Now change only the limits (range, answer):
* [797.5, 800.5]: 109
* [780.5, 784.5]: 33.9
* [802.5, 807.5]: 110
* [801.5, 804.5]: 110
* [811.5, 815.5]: 88.7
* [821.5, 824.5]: 73.2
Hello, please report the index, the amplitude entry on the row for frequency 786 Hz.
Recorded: 54.87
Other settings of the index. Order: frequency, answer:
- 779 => 38.96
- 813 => 84.27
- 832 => 74.63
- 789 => 72.67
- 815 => 88.04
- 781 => 34.53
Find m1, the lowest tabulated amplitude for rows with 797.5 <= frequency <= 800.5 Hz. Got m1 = 106.8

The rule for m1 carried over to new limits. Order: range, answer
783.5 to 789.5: 37.41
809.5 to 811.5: 95.95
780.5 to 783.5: 31.17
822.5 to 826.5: 68.79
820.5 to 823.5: 72.52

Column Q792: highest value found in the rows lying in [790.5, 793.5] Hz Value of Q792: 91.8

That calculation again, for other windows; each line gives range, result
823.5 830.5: 72.99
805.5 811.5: 107.6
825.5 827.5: 72.73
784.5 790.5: 78.4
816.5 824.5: 82.13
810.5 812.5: 95.95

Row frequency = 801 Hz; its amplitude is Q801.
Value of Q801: 107.2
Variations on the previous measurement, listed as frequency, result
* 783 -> 32.29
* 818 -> 77.96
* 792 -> 89.81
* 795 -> 96.85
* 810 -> 96.2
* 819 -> 79.71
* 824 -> 72.99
